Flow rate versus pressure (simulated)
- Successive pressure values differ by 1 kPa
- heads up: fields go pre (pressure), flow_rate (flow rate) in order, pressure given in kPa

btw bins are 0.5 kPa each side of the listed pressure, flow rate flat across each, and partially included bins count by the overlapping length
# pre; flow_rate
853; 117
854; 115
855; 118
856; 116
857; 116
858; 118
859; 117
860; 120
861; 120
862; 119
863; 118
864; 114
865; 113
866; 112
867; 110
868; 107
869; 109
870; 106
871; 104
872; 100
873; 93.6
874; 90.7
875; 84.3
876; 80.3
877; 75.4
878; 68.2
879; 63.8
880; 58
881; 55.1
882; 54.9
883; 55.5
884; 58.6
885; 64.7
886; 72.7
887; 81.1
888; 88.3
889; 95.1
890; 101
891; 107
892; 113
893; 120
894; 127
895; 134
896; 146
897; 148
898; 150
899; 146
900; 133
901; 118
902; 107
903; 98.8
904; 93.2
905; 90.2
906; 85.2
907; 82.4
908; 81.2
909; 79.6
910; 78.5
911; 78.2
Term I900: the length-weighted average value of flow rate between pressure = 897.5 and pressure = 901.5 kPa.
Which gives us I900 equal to 137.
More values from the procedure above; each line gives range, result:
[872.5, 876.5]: 87.2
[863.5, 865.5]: 114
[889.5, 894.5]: 114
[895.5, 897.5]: 147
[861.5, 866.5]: 115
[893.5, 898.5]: 141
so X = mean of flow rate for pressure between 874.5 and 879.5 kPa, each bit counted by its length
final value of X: 74.4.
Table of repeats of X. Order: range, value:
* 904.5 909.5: 83.7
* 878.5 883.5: 57.5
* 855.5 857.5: 116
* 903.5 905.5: 91.7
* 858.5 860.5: 118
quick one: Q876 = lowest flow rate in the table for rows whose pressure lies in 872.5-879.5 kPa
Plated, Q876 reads 63.8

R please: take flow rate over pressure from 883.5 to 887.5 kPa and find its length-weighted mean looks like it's 69.3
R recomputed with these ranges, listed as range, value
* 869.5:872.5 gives 103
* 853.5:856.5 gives 116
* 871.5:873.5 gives 96.8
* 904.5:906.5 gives 87.7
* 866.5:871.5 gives 107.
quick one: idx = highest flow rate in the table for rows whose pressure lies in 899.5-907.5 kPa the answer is 133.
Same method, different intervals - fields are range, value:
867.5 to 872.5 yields 109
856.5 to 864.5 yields 120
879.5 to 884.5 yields 58.6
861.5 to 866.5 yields 119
